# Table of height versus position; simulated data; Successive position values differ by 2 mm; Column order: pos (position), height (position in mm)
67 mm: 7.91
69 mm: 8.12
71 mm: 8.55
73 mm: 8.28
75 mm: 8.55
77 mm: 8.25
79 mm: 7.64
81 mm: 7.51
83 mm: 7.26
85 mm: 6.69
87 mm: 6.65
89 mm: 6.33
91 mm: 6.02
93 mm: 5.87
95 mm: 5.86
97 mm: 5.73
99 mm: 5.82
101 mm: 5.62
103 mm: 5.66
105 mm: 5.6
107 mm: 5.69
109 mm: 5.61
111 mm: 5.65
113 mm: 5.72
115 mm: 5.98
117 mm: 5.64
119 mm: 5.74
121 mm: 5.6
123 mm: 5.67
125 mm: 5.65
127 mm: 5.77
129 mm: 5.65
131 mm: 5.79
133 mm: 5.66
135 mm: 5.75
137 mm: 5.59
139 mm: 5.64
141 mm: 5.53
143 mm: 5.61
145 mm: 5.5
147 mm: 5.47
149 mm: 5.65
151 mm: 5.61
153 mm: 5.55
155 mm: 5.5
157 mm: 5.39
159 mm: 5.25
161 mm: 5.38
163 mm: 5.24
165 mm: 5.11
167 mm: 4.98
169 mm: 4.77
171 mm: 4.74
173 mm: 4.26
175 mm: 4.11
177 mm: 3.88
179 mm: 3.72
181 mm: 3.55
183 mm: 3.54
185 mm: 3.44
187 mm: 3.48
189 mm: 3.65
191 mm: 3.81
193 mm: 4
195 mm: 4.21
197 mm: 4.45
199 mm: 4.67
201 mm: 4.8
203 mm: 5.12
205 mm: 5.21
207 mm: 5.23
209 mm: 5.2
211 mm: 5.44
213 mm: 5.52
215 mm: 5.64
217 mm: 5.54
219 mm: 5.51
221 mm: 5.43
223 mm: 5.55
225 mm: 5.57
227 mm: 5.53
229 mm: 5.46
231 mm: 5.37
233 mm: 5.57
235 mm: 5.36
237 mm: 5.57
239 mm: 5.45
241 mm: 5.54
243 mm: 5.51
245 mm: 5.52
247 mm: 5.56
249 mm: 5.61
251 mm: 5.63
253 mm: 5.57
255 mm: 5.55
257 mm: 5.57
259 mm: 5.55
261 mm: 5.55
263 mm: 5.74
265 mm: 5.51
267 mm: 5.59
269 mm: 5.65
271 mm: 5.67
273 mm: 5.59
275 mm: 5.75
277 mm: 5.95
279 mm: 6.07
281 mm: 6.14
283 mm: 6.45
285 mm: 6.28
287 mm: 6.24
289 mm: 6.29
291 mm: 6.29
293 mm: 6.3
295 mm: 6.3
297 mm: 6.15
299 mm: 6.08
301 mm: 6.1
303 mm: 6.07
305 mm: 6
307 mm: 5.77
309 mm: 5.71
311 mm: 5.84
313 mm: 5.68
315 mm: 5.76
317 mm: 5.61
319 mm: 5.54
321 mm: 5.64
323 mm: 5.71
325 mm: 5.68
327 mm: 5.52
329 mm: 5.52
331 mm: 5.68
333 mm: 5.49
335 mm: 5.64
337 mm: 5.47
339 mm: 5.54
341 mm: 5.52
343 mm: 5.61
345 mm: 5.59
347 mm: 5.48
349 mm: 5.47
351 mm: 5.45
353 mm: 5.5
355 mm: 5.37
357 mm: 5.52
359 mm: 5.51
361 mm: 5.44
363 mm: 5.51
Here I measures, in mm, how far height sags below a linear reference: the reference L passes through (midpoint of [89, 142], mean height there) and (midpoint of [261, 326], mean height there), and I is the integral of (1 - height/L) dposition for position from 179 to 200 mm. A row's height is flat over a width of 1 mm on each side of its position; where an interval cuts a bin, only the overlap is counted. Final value 7.0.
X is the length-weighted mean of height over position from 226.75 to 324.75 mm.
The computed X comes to 5.78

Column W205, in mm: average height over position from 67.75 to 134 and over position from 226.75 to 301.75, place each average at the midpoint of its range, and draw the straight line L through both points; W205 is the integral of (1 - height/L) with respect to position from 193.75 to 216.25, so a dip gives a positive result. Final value 3.6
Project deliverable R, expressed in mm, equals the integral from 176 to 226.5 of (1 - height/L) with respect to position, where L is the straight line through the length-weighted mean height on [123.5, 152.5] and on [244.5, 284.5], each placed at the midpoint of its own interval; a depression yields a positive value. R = 9.1 mm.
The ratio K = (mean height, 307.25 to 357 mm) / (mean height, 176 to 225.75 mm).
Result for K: 1.2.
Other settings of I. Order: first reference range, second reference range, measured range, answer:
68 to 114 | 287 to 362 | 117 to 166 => 6.7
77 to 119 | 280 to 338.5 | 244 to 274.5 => 1.9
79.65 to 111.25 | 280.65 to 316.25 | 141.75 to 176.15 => 5.2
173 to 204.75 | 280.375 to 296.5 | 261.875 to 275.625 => 0.5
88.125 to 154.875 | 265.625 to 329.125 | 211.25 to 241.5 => 1.7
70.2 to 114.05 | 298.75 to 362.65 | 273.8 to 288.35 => -0.7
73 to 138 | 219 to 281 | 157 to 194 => 10.0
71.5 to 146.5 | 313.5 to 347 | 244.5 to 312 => -1.8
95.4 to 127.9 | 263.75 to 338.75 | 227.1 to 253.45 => 1.3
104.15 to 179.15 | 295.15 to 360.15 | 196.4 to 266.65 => 1.2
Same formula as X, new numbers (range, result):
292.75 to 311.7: 6.02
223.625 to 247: 5.5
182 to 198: 3.82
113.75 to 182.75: 5.25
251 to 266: 5.58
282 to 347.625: 5.84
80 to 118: 6.05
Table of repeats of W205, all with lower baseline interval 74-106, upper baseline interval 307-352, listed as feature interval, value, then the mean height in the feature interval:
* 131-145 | 1.6 mm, 5.63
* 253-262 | 0.5 mm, 5.56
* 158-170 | 2.2 mm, 5.12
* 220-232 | 1.1 mm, 5.48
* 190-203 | 3.7 mm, 4.38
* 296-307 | -0.6 mm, 6.05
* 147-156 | 1.1 mm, 5.57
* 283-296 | -1.2 mm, 6.3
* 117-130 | 1.5 mm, 5.68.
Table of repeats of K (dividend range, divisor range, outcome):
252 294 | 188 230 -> 1.17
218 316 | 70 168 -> 0.96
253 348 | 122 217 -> 1.17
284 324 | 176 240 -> 1.24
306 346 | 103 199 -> 1.11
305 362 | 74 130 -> 0.90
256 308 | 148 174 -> 1.15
